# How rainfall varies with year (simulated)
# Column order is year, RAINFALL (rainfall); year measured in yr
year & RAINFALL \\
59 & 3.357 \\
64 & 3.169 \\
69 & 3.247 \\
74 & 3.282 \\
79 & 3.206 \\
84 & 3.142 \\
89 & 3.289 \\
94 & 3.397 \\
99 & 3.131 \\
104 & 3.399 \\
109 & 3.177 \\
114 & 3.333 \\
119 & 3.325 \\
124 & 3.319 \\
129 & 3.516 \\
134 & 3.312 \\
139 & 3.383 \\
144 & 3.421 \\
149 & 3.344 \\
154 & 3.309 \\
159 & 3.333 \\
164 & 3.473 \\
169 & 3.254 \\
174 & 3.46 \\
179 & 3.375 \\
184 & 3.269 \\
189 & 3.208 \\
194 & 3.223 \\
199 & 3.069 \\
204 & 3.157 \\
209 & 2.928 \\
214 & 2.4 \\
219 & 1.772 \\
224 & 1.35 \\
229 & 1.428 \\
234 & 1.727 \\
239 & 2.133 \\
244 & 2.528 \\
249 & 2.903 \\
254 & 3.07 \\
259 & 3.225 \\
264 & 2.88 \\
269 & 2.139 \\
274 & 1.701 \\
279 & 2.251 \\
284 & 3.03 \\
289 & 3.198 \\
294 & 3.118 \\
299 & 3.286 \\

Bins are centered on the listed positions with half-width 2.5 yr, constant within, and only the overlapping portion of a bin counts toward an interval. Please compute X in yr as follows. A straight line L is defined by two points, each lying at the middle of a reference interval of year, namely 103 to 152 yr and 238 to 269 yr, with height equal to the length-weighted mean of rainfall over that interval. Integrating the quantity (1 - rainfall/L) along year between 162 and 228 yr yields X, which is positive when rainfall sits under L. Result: 3.8 yr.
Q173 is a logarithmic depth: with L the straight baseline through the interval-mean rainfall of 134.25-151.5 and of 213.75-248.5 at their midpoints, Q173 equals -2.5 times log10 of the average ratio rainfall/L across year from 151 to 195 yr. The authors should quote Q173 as -0.16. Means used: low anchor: 3.37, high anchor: 1.93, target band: 3.33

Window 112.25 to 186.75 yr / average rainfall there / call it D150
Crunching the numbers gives 3.36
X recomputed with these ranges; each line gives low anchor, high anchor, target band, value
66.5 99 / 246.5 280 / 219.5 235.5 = 7.11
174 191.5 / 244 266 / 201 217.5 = 2.15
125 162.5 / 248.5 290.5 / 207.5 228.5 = 6.84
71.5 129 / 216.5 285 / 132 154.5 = -2.73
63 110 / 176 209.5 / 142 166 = -1.19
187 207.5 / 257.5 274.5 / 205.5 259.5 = 9.91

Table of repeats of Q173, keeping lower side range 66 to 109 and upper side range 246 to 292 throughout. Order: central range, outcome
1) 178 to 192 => -0.11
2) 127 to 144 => -0.10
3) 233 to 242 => 0.37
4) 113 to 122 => -0.05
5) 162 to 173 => -0.12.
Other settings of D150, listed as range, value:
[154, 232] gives 2.85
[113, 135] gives 3.37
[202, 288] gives 2.4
